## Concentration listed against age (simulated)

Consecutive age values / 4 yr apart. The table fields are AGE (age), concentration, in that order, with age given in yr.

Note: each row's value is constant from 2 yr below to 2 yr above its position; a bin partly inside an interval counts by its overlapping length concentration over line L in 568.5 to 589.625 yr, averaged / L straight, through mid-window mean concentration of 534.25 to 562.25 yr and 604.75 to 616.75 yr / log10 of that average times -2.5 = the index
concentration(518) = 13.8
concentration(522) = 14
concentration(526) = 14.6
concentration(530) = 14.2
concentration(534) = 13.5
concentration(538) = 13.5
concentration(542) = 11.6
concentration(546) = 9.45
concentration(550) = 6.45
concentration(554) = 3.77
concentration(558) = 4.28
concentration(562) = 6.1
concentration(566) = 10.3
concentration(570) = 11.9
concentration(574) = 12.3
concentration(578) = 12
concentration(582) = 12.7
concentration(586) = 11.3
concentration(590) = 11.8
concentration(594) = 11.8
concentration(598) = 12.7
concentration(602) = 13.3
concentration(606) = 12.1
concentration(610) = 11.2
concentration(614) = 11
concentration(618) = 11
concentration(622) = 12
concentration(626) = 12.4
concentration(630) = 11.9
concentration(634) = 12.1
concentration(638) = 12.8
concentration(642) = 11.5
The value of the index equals -0.22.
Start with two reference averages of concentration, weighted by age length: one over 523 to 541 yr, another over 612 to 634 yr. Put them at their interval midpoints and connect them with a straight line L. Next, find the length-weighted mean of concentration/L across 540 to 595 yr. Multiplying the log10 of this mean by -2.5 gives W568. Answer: 0.32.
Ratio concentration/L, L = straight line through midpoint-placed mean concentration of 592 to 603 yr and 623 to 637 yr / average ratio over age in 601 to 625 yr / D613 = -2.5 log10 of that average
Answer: 0.06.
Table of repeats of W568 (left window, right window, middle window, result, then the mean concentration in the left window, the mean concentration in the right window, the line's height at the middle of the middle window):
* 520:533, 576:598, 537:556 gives 0.48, 14.2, 12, 13.5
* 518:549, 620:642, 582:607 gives 0.02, 12.8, 12.2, 12.4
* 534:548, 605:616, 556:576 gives 0.28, 11.8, 11.4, 11.6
